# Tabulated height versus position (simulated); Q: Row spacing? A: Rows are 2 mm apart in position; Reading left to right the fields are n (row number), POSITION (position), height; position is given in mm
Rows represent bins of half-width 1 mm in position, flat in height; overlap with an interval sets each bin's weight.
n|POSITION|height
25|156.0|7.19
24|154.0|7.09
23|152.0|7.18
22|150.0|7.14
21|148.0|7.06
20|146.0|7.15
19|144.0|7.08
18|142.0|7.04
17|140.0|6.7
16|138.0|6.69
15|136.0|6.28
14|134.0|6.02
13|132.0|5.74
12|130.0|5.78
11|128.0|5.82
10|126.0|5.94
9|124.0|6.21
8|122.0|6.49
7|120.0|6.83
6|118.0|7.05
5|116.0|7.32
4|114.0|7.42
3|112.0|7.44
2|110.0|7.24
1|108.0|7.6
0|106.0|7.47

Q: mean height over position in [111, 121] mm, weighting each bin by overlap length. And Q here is 7.21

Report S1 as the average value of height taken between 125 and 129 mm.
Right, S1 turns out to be 5.88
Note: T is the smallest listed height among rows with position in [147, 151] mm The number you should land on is 7.06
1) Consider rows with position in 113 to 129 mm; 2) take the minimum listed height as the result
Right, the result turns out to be 5.82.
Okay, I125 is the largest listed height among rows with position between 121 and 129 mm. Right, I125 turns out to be 6.49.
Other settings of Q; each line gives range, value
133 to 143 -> 6.55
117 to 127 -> 6.5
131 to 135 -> 5.88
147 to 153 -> 7.13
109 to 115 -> 7.37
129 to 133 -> 5.76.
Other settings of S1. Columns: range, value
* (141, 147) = 7.09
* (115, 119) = 7.19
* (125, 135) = 5.86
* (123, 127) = 6.08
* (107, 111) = 7.42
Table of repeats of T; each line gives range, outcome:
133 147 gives 6.02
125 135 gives 5.74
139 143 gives 6.7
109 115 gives 7.24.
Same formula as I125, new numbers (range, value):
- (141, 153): 7.18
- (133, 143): 7.04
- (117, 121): 7.05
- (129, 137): 6.28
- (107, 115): 7.6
